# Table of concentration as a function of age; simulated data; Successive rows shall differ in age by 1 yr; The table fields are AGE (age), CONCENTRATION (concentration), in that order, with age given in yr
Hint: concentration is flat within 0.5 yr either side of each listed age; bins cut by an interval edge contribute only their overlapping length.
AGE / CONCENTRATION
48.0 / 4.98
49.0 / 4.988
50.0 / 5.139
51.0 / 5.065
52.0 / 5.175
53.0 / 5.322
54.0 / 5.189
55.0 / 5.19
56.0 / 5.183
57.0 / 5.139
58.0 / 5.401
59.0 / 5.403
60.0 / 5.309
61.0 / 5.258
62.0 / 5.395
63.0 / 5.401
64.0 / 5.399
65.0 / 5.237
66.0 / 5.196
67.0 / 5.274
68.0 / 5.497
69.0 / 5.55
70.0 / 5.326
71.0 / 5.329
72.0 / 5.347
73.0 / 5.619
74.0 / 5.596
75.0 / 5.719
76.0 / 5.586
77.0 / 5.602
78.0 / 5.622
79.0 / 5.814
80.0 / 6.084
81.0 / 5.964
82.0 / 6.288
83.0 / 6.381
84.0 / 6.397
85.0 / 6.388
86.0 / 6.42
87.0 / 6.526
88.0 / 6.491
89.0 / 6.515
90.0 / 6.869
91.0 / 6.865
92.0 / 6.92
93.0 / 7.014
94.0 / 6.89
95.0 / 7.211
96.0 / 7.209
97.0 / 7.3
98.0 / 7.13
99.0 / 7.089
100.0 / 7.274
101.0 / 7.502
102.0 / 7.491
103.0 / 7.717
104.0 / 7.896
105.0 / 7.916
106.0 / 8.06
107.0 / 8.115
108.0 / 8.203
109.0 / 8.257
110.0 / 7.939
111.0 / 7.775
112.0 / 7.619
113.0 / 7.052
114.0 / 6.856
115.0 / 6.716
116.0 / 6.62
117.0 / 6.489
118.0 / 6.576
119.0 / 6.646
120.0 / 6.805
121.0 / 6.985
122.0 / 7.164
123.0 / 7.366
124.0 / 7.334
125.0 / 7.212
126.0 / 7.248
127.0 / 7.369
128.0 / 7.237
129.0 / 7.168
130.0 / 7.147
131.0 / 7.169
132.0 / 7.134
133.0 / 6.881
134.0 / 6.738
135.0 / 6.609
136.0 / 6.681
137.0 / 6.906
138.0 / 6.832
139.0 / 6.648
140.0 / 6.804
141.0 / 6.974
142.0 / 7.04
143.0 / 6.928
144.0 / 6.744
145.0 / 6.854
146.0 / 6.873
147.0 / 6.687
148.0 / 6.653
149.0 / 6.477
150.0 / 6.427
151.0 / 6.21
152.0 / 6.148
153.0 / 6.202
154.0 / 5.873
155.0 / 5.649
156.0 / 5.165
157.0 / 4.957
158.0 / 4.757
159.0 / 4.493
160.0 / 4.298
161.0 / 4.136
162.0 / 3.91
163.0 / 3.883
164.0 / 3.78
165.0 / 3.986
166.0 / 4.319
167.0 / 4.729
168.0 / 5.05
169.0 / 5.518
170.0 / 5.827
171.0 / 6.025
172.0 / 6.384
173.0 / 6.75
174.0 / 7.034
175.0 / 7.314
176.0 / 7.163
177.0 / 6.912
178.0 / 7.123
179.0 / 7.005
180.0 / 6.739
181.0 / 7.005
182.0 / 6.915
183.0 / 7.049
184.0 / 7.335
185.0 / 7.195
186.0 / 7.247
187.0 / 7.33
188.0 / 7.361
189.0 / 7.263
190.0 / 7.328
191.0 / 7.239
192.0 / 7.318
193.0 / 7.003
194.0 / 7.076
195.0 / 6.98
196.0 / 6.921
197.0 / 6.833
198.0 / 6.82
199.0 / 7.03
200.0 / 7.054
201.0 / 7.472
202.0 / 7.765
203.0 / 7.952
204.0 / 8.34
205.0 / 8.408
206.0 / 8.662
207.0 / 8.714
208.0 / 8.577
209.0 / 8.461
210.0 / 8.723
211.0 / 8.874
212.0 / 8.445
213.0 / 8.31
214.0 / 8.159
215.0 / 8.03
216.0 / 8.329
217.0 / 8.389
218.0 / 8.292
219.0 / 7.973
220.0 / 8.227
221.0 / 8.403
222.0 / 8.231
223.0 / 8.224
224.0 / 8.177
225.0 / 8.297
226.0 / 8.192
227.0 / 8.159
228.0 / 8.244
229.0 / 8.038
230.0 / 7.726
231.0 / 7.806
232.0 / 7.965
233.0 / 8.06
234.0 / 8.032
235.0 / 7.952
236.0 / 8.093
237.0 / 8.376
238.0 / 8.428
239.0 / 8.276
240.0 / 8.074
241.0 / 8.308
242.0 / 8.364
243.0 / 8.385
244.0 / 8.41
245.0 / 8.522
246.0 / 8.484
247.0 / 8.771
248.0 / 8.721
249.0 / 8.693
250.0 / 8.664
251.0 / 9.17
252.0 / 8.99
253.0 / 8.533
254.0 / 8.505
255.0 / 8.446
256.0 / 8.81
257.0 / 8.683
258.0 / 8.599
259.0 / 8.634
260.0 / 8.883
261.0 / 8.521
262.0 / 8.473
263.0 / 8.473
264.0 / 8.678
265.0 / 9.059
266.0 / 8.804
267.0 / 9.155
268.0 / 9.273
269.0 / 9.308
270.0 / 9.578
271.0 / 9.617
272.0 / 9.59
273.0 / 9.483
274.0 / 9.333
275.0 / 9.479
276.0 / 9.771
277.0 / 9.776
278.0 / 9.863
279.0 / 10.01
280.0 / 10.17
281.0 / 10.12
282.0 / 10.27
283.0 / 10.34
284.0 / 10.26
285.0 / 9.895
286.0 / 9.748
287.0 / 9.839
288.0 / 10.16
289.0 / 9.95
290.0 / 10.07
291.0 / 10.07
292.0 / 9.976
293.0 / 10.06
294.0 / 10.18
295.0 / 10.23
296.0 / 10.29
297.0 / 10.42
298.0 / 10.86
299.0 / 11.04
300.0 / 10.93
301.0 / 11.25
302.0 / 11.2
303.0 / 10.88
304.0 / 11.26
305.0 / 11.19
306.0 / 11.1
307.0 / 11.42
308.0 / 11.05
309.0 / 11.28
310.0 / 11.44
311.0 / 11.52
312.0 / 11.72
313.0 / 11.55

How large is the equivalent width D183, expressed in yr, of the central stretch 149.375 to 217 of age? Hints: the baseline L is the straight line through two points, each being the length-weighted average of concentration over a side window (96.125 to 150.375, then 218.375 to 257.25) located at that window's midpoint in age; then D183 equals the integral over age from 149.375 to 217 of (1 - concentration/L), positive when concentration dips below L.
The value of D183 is 9.4 yr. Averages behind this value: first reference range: 7.14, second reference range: 8.34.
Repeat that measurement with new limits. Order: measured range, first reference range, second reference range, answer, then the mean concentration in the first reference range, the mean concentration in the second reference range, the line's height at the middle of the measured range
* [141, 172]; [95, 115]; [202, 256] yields 9.2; 7.57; 8.35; 7.89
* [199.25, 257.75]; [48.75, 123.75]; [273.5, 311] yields 5.4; 6.37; 10.4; 9.17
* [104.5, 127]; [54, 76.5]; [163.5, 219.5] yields -4.5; 5.38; 7.18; 6.1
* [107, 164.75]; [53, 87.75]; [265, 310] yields 3.5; 5.62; 10.2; 7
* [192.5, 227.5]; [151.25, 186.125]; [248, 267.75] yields -4.0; 5.81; 8.73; 7.16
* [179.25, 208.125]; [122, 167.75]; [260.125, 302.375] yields 0.3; 6.15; 9.83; 7.47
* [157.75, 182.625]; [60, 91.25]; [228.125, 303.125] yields 6.2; 5.82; 9.24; 7.52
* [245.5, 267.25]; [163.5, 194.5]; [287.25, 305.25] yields 1.1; 6.53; 10.5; 9.17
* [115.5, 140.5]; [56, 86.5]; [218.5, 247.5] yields -1.6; 5.62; 8.21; 6.53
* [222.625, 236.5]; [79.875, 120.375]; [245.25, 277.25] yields 0.8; 7.07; 8.96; 8.59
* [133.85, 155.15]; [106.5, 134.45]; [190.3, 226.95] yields 2.3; 7.21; 7.94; 7.41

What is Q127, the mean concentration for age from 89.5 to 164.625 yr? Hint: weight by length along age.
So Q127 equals 6.71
